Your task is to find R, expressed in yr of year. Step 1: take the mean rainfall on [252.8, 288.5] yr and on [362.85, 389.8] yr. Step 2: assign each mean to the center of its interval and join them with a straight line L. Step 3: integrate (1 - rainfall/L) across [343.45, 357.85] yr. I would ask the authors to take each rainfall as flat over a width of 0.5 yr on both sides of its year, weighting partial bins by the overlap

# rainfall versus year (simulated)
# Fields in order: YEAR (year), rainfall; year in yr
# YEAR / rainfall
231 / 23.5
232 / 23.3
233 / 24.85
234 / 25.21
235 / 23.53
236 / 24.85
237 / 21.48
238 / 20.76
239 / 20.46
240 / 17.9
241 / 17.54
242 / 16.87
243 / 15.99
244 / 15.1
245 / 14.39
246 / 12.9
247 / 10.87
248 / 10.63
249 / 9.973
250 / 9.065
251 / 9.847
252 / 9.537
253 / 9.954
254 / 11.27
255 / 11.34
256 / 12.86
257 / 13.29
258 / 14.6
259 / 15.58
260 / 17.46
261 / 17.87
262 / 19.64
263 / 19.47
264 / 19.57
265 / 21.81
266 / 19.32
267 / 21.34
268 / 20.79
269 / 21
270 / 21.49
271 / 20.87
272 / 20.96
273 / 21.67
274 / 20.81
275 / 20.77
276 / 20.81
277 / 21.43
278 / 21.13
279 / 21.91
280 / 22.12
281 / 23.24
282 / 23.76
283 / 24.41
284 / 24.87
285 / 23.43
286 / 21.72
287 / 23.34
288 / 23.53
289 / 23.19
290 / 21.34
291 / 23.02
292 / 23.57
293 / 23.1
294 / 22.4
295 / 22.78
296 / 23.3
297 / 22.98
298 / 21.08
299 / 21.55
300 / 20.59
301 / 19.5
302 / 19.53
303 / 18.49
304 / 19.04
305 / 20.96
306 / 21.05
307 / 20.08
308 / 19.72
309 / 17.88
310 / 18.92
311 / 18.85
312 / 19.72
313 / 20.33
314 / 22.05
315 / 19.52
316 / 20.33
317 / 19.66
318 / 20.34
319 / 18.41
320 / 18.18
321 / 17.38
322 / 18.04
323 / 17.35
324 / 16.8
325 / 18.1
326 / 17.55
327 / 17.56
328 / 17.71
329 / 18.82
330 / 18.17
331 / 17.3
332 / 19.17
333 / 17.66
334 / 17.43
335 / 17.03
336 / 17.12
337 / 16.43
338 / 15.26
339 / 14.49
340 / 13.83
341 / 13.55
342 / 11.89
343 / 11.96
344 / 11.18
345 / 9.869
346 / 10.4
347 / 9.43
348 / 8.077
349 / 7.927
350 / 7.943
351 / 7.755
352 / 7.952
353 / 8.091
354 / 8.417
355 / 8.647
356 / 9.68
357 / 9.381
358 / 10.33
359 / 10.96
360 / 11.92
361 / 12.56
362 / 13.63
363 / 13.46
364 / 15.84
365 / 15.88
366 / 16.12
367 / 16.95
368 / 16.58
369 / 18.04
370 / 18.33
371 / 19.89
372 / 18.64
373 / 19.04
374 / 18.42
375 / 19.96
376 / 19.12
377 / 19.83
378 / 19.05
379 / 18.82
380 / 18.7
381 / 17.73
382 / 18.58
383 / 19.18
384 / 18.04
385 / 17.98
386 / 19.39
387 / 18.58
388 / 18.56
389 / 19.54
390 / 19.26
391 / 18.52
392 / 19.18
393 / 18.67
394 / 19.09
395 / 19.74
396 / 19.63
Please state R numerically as 7.5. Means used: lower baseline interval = 19.8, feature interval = 8.96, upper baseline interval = 18.2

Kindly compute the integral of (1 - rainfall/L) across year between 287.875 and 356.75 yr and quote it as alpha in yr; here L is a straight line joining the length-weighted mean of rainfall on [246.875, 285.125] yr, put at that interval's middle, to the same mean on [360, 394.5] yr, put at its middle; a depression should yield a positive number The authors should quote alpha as 3.4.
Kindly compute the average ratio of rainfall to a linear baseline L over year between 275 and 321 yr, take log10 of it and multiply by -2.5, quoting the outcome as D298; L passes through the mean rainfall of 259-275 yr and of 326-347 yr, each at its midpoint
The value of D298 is -0.18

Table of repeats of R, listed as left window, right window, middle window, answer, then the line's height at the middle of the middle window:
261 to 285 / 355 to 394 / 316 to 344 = 3.0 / 18.9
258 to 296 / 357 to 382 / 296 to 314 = -0.2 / 20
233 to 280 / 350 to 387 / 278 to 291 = -4.5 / 17.1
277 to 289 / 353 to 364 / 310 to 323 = -1.2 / 17.7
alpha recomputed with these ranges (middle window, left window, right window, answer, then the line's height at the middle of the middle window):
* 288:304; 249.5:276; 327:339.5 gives -4.3 yr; 17.1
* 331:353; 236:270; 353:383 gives 4.2 yr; 15.7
